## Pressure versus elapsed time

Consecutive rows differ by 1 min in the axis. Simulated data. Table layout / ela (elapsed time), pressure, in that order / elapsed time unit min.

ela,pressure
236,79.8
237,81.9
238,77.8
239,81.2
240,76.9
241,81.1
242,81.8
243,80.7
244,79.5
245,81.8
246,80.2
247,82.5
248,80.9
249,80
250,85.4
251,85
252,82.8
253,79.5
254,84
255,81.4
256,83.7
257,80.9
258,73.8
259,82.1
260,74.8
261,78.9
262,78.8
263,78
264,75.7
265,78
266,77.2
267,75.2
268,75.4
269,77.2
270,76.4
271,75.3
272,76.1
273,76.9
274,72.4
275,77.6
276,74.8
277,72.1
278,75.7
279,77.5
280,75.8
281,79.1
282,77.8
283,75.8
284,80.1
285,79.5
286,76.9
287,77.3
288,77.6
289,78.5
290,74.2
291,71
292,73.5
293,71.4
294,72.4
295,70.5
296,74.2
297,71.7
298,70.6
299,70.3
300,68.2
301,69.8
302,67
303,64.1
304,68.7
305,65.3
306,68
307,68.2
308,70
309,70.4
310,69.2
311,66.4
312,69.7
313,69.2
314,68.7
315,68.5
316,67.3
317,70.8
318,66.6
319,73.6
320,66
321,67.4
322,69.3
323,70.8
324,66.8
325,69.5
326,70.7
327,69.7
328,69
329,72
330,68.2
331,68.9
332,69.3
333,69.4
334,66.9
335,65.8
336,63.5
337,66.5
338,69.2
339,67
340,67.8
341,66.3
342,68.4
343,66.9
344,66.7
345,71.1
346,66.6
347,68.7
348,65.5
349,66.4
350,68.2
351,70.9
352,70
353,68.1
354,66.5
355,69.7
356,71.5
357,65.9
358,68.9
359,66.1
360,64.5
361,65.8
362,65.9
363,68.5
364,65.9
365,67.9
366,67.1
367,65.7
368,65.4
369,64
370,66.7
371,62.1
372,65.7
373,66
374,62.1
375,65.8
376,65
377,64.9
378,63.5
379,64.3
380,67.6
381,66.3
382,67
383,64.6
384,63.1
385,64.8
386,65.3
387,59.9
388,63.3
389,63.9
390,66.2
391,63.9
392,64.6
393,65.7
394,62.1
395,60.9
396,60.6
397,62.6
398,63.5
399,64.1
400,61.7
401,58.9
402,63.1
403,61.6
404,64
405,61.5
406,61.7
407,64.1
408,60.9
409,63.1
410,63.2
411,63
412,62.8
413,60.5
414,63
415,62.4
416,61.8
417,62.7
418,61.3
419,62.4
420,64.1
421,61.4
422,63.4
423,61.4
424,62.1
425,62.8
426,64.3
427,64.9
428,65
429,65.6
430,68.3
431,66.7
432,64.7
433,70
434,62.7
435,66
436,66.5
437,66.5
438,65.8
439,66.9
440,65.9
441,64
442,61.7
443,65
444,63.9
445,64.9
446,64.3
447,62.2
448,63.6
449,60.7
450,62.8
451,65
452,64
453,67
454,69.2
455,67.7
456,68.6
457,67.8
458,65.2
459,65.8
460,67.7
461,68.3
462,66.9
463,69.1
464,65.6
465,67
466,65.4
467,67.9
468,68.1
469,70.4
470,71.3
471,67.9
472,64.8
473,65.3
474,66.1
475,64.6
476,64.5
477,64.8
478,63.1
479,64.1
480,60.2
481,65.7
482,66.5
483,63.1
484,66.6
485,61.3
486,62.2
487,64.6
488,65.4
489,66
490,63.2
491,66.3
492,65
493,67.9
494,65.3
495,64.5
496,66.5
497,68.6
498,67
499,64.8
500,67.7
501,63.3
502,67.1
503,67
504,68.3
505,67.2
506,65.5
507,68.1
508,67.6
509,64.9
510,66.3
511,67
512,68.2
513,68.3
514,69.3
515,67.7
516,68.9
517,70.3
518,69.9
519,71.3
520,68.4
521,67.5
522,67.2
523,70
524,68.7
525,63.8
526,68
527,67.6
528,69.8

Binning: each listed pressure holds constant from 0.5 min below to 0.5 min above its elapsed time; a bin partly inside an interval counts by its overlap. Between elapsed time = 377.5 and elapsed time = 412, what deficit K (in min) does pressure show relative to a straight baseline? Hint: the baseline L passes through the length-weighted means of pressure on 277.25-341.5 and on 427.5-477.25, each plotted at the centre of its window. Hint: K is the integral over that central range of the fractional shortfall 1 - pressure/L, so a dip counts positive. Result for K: 2.3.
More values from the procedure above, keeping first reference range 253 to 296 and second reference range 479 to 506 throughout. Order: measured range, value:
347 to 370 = 1.6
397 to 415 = 1.9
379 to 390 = 1.0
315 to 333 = 1.2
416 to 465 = 2.2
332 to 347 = 1.2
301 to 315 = 1.3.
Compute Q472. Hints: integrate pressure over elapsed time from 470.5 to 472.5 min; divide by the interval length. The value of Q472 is 66.3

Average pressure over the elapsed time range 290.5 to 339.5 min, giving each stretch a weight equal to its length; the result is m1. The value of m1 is 69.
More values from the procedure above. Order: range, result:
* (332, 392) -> 66.3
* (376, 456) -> 63.9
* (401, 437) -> 63.5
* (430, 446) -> 65.5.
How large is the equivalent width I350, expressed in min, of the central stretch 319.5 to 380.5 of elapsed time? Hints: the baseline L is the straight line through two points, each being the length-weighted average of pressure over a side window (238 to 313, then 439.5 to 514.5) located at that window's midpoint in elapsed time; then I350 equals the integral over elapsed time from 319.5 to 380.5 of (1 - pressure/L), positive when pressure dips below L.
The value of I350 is 4.2 min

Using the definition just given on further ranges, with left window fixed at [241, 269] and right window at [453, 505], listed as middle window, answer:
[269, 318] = 3.2 min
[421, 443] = 1.3 min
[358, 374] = 1.6 min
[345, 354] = 0.7 min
